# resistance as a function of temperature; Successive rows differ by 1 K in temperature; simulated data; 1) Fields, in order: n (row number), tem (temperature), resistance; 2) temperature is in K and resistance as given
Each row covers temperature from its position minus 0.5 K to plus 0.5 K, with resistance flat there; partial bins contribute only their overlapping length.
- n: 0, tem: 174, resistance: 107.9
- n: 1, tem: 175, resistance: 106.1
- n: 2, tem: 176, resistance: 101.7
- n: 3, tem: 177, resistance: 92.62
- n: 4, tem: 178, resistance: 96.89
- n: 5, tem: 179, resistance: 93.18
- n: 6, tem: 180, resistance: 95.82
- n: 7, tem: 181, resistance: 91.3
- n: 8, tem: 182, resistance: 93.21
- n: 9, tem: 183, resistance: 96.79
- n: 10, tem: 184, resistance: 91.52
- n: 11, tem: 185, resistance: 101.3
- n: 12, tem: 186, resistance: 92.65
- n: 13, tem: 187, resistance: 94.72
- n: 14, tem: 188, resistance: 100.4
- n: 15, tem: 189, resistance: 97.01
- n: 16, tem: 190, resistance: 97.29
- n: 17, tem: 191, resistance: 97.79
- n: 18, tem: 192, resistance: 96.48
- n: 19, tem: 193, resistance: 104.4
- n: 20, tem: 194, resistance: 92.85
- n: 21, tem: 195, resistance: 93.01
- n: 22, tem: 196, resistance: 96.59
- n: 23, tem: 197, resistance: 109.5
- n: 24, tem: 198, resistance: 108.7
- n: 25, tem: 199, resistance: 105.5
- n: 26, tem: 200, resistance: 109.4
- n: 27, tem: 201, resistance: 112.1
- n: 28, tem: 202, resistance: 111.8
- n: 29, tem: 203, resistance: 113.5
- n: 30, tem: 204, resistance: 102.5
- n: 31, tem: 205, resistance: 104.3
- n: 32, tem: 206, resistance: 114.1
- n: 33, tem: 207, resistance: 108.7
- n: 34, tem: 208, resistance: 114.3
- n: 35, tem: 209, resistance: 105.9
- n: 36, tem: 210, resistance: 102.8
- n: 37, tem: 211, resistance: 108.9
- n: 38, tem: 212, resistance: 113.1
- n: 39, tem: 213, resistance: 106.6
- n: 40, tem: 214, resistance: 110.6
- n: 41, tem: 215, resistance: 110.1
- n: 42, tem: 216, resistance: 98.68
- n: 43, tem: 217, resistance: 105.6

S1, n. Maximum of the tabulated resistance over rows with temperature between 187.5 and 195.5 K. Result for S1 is 104.4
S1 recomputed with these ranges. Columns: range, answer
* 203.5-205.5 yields 104.3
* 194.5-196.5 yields 96.59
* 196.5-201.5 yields 112.1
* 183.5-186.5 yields 101.3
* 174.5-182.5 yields 106.1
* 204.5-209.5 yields 114.3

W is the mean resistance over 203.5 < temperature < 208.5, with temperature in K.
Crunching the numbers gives 109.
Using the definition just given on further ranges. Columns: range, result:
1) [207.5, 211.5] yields 108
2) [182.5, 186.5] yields 95.6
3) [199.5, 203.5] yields 112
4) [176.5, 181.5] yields 94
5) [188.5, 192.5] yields 97.1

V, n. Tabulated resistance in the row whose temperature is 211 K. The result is 108.9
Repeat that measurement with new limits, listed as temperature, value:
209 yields 105.9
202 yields 111.8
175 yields 106.1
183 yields 96.79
